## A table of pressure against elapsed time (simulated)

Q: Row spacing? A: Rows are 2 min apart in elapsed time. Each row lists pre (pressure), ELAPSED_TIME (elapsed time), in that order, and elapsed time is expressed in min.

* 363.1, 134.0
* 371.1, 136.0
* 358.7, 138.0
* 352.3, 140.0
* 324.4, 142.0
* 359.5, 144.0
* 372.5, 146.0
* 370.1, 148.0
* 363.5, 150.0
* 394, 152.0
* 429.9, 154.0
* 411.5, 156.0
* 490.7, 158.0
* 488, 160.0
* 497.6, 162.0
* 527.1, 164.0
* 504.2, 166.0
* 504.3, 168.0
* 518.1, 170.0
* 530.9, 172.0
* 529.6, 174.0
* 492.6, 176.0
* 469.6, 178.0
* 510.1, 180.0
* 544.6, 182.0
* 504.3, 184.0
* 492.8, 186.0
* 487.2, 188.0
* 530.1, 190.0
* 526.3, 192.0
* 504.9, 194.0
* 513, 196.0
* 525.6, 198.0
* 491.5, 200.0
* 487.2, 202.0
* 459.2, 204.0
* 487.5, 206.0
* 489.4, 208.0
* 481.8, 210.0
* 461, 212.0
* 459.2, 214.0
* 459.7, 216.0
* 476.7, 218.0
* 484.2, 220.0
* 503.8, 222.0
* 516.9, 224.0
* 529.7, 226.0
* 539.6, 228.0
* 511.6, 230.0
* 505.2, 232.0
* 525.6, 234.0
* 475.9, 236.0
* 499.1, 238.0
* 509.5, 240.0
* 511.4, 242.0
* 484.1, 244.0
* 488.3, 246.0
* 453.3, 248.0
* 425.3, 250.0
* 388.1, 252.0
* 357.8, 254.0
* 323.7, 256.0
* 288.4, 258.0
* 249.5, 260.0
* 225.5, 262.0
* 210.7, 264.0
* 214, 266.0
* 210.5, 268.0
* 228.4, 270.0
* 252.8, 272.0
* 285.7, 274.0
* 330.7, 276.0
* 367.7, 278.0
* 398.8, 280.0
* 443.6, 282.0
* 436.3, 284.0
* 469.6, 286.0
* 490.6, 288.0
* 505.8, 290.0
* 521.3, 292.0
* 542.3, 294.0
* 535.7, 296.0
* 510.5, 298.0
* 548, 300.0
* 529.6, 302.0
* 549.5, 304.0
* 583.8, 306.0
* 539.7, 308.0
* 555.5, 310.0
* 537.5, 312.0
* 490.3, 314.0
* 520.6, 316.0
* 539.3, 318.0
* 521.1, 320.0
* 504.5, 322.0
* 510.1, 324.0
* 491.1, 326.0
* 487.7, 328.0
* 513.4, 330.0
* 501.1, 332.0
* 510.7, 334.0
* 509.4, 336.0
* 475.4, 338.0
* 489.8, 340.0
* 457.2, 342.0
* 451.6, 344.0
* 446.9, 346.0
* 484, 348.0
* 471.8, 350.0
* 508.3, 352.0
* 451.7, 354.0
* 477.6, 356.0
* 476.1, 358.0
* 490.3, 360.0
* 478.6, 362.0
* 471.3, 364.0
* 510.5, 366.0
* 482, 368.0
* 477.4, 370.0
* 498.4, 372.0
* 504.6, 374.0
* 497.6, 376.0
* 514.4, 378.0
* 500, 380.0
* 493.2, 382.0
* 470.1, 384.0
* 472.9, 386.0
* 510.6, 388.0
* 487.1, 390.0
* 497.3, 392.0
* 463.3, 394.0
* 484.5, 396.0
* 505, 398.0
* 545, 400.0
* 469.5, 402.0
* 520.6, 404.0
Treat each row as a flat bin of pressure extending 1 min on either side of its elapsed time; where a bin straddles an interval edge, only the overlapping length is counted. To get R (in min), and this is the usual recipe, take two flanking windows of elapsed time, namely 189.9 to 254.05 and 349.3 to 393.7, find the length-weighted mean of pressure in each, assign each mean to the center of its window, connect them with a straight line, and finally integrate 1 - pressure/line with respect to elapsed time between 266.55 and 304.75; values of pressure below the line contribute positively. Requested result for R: 4.9 min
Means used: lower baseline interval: 488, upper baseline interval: 488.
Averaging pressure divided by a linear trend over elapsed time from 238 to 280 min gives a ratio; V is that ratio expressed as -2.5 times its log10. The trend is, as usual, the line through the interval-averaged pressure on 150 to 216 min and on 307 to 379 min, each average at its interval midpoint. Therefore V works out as 0.38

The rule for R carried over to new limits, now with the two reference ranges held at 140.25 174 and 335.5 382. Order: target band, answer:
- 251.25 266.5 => 5.9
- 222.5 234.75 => -1.7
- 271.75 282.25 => 2.7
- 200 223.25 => -1.2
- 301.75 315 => -1.9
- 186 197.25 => -1.5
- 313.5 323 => -0.8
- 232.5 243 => -1.0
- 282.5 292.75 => -0.3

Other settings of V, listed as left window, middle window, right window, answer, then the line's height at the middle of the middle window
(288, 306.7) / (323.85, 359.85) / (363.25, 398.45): 0.059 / 511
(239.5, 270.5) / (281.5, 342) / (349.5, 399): -0.232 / 414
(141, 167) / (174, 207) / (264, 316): -0.170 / 430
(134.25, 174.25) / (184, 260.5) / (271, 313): -0.050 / 452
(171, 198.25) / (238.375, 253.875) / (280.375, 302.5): 0.098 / 504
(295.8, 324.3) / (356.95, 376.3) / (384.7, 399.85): 0.034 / 504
